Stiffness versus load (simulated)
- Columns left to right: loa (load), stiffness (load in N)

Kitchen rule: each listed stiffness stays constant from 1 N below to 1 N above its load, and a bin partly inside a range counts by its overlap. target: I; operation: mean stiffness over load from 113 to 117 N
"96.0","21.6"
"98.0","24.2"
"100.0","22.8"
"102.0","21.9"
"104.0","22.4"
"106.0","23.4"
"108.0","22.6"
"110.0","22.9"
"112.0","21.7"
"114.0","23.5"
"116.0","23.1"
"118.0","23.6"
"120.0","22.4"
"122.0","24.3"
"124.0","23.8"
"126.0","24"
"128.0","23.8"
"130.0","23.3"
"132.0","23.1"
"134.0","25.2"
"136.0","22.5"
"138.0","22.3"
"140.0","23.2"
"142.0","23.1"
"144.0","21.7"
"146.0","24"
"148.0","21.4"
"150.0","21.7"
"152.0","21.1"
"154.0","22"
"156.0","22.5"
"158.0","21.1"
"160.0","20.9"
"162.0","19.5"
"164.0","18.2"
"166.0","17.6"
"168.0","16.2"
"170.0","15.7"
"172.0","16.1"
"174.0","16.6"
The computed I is 23.3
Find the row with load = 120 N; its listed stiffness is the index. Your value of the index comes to 22.4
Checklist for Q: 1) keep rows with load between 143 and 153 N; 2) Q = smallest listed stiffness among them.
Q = 21.1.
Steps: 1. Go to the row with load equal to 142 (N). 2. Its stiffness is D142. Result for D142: 23.1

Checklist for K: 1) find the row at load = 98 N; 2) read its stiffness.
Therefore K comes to 24.2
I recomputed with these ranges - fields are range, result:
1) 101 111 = 22.6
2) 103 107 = 22.9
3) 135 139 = 22.4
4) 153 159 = 21.9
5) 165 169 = 16.9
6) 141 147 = 22.9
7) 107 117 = 22.8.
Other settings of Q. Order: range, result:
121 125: 23.8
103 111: 22.4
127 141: 22.3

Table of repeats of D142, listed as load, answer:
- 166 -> 17.6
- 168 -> 16.2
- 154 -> 22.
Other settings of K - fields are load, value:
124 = 23.8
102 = 21.9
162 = 19.5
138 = 22.3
